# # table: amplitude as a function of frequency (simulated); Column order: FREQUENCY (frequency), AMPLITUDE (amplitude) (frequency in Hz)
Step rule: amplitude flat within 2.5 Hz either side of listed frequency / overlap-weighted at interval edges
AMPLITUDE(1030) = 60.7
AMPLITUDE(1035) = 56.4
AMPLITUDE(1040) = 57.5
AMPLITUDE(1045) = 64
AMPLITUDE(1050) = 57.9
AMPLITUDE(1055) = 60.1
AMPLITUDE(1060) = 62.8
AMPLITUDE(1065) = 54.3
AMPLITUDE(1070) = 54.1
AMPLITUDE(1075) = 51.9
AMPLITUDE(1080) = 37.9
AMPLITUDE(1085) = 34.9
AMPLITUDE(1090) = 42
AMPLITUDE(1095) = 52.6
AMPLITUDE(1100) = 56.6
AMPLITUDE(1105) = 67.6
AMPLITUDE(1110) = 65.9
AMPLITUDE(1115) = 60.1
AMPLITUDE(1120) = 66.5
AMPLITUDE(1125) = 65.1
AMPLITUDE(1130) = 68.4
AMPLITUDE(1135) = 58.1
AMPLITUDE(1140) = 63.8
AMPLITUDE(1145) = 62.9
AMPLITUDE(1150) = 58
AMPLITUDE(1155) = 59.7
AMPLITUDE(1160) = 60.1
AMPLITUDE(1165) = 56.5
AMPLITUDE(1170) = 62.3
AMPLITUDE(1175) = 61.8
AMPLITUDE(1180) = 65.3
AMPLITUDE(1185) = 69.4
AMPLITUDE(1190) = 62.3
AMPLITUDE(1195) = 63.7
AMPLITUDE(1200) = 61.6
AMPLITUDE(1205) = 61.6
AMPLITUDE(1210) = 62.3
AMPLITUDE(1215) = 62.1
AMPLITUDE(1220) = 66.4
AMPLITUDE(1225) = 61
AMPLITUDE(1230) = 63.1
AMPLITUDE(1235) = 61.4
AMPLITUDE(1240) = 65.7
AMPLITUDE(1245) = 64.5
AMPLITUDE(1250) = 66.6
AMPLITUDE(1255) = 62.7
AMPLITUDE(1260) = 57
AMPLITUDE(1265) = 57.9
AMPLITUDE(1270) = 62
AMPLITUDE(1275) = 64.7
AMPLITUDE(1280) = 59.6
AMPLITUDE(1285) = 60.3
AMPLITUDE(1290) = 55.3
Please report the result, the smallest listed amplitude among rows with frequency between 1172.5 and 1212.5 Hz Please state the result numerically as 61.6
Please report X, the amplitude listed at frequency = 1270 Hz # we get 62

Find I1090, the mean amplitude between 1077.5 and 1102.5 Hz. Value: 44.8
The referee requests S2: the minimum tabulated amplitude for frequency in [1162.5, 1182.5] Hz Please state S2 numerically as 56.5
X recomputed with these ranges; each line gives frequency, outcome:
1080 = 37.9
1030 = 60.7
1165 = 56.5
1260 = 57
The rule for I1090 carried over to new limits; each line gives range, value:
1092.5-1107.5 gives 58.9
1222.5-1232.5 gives 62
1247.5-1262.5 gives 62.1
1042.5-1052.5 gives 61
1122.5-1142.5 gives 63.9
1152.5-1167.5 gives 58.8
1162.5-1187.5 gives 63.1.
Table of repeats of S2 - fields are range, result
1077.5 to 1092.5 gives 34.9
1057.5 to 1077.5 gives 51.9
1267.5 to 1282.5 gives 59.6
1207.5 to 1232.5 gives 61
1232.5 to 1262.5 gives 57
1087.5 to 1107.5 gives 42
